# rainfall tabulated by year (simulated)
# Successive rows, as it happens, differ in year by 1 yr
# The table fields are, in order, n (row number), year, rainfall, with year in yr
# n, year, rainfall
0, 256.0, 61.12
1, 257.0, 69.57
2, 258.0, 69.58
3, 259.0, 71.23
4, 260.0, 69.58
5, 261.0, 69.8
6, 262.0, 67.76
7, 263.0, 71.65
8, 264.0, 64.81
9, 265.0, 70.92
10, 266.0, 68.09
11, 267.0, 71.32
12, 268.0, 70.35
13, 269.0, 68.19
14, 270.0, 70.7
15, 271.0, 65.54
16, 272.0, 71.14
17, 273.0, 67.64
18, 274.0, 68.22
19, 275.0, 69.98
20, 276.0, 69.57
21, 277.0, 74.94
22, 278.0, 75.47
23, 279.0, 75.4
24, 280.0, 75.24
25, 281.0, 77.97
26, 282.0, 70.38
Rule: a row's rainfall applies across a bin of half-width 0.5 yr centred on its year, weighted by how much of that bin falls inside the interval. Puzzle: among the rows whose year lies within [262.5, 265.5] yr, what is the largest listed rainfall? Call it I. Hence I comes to 71.65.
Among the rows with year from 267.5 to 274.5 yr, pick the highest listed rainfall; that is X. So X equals 71.14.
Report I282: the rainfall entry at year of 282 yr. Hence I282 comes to 70.38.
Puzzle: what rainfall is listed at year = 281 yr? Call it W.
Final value 77.97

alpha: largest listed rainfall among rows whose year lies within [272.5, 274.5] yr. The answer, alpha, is 68.22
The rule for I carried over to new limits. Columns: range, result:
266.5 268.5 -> 71.32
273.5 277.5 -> 74.94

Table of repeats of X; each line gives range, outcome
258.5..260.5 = 71.23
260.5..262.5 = 69.8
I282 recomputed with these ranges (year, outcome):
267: 71.32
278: 75.47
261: 69.8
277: 74.94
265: 70.92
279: 75.4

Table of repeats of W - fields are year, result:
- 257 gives 69.57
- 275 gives 69.98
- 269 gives 68.19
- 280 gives 75.24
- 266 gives 68.09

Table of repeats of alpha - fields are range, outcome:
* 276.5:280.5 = 75.47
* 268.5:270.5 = 70.7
